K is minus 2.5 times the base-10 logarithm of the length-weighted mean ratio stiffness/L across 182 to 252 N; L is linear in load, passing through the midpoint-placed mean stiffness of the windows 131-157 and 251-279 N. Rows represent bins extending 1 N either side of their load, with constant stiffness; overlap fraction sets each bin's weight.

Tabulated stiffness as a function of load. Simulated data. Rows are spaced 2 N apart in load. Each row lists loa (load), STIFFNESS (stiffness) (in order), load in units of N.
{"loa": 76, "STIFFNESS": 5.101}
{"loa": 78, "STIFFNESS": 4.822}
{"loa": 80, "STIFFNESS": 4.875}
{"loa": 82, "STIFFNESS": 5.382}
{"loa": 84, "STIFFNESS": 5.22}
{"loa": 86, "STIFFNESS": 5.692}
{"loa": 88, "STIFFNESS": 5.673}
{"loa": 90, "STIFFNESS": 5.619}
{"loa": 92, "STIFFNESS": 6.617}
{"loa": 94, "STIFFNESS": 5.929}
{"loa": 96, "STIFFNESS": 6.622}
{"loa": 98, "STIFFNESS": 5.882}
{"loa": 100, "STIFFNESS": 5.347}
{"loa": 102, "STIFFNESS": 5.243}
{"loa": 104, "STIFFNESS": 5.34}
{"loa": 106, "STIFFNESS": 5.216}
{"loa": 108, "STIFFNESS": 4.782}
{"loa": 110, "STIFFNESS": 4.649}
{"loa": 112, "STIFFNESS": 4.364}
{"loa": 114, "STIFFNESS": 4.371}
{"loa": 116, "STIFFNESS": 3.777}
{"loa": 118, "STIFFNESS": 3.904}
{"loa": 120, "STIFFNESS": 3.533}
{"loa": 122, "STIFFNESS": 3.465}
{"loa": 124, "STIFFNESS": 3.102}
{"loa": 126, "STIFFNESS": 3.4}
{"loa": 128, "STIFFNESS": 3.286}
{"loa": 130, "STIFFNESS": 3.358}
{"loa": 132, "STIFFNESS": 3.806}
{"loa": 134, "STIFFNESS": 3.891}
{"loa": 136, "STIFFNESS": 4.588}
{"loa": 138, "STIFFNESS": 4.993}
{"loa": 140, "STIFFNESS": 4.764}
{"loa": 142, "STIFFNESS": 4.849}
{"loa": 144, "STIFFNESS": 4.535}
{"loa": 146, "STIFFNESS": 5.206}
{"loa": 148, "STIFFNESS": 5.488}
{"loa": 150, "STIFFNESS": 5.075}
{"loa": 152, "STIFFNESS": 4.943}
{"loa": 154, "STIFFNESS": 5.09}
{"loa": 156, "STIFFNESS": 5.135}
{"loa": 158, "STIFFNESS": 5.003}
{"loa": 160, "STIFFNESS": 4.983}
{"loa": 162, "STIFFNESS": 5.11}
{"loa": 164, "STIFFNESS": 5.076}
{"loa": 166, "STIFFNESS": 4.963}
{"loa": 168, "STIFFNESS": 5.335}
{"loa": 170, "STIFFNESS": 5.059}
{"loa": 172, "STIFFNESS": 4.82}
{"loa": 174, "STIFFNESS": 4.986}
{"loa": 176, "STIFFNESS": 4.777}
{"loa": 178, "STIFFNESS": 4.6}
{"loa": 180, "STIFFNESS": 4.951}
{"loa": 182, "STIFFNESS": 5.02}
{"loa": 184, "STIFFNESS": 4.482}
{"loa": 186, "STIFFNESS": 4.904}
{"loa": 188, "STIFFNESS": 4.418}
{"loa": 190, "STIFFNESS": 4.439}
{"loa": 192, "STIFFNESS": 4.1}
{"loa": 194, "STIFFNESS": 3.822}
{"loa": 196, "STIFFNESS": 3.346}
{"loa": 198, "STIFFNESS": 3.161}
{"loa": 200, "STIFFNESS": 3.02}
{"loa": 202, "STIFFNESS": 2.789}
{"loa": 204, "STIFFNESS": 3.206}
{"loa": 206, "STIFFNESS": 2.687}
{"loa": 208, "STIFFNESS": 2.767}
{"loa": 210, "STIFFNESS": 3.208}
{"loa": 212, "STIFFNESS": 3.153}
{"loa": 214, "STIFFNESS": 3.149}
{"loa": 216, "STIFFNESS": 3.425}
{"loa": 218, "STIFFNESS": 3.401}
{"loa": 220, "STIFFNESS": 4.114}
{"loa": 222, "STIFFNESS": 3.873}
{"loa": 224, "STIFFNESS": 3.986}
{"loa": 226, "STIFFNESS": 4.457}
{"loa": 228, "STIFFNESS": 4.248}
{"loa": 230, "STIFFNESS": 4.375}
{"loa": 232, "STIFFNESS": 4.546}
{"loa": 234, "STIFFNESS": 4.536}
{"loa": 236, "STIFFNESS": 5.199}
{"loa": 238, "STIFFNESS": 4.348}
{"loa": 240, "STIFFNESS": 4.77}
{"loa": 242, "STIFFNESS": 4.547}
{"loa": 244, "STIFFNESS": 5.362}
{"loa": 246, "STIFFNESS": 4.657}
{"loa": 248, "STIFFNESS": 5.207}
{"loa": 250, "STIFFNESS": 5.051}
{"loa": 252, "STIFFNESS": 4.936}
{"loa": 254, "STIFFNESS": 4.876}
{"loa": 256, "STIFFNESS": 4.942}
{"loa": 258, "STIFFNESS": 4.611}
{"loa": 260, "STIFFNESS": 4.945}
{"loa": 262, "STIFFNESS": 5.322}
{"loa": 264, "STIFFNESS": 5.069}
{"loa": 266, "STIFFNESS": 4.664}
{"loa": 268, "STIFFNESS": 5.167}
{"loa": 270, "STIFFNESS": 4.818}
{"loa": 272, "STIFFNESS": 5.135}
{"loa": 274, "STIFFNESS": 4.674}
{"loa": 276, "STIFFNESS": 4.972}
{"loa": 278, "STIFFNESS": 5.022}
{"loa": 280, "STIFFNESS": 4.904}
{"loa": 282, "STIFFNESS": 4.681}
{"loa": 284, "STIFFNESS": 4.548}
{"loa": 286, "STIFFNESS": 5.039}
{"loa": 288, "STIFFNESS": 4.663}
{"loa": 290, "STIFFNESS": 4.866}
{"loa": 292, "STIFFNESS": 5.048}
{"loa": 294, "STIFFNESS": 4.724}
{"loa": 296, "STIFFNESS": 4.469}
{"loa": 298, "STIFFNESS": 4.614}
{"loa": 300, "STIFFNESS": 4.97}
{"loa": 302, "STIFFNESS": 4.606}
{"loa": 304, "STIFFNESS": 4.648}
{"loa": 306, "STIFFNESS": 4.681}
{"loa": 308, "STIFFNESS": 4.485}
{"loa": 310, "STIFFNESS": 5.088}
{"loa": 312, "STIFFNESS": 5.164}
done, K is 0.204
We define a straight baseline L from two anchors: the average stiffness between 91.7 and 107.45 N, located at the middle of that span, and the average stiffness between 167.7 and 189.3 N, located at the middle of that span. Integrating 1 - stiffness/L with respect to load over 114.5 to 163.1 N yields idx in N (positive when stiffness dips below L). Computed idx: 7.9 N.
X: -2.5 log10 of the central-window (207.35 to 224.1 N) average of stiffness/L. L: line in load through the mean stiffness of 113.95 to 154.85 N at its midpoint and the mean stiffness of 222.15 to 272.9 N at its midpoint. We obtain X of 0.323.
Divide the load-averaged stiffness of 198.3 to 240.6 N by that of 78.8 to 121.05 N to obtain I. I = 0.7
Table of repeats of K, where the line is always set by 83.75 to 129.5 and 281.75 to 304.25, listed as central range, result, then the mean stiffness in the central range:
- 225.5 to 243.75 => 0.039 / 4.59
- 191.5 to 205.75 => 0.405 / 3.29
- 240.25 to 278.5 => -0.042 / 4.94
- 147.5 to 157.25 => -0.073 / 5.12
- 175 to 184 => -0.004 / 4.8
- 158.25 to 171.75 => -0.062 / 5.07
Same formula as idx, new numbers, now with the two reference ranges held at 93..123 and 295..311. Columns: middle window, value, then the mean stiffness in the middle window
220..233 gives 1.4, 4.24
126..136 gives 2.4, 3.67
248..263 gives -0.8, 4.97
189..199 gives 2.1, 3.77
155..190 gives -0.9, 4.91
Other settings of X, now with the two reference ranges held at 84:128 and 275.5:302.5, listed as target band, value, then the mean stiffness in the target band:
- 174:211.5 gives 0.23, 3.89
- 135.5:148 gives -0.01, 4.89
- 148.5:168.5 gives -0.05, 5.08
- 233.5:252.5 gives -0.01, 4.87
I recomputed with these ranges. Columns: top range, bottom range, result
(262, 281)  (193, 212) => 1.59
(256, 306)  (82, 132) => 1.02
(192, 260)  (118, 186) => 0.89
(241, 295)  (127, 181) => 1.03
